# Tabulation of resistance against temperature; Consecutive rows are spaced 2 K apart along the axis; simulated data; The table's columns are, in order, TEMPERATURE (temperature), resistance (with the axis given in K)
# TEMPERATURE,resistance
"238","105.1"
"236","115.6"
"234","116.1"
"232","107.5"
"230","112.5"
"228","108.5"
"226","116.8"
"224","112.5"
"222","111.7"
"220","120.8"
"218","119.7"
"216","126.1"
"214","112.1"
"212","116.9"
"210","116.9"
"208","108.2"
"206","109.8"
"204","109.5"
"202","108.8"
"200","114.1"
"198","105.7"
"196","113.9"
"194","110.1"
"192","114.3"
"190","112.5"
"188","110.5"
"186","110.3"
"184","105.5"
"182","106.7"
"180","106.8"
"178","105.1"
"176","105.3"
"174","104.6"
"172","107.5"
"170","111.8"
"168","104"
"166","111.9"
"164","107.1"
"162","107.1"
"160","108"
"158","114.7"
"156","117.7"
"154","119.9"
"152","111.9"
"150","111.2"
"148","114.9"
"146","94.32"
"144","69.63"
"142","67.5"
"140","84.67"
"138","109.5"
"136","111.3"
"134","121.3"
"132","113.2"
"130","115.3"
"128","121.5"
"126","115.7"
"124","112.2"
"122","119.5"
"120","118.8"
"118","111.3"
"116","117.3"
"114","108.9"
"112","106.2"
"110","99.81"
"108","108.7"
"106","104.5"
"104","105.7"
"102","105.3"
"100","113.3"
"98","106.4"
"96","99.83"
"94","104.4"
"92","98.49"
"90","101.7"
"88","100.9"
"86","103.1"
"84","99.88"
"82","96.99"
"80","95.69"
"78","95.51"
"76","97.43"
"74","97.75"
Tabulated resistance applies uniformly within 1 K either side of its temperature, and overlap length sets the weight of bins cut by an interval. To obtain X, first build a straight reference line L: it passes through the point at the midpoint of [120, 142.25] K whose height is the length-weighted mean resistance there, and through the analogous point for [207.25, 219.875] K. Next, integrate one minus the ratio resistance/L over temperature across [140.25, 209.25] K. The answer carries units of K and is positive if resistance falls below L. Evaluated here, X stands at 4.2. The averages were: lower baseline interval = 110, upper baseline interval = 117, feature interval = 107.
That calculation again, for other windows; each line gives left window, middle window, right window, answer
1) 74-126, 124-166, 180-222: 0.6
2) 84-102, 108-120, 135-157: -0.8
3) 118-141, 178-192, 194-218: 0.5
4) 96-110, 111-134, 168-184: -1.8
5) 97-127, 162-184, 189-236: 1.0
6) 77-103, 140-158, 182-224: 1.1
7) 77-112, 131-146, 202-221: 1.5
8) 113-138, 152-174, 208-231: 0.9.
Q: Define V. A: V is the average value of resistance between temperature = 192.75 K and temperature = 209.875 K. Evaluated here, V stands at 110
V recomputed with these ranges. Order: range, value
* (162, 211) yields 109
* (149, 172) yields 111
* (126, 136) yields 117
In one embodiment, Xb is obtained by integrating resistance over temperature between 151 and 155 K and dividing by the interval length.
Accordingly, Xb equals 116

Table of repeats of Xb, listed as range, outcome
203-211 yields 111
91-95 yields 101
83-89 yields 101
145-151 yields 107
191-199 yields 111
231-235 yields 112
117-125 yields 115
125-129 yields 119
